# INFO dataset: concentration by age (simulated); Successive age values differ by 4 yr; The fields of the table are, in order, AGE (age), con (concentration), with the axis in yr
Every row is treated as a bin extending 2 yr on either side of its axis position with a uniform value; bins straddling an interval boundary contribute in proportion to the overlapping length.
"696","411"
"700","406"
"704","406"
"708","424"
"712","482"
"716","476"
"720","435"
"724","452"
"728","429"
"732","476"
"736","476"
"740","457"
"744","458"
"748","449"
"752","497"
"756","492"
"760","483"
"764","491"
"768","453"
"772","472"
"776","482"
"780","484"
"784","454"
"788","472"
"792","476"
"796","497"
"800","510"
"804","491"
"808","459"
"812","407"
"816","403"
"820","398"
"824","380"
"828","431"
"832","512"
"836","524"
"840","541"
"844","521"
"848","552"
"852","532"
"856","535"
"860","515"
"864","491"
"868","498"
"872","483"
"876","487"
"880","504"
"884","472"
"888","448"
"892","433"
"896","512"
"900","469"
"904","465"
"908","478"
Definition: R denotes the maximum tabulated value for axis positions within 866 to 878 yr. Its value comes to 498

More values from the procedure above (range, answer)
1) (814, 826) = 403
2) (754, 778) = 492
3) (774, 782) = 484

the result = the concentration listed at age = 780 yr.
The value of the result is 484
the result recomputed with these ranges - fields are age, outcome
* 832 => 512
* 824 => 380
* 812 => 407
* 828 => 431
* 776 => 482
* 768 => 453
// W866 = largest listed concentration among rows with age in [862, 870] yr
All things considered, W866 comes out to 498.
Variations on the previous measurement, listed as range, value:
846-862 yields 552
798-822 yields 510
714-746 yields 476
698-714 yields 482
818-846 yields 541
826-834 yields 512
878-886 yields 504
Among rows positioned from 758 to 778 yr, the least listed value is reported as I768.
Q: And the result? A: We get 453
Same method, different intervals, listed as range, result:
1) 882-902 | 433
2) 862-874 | 483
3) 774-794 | 454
